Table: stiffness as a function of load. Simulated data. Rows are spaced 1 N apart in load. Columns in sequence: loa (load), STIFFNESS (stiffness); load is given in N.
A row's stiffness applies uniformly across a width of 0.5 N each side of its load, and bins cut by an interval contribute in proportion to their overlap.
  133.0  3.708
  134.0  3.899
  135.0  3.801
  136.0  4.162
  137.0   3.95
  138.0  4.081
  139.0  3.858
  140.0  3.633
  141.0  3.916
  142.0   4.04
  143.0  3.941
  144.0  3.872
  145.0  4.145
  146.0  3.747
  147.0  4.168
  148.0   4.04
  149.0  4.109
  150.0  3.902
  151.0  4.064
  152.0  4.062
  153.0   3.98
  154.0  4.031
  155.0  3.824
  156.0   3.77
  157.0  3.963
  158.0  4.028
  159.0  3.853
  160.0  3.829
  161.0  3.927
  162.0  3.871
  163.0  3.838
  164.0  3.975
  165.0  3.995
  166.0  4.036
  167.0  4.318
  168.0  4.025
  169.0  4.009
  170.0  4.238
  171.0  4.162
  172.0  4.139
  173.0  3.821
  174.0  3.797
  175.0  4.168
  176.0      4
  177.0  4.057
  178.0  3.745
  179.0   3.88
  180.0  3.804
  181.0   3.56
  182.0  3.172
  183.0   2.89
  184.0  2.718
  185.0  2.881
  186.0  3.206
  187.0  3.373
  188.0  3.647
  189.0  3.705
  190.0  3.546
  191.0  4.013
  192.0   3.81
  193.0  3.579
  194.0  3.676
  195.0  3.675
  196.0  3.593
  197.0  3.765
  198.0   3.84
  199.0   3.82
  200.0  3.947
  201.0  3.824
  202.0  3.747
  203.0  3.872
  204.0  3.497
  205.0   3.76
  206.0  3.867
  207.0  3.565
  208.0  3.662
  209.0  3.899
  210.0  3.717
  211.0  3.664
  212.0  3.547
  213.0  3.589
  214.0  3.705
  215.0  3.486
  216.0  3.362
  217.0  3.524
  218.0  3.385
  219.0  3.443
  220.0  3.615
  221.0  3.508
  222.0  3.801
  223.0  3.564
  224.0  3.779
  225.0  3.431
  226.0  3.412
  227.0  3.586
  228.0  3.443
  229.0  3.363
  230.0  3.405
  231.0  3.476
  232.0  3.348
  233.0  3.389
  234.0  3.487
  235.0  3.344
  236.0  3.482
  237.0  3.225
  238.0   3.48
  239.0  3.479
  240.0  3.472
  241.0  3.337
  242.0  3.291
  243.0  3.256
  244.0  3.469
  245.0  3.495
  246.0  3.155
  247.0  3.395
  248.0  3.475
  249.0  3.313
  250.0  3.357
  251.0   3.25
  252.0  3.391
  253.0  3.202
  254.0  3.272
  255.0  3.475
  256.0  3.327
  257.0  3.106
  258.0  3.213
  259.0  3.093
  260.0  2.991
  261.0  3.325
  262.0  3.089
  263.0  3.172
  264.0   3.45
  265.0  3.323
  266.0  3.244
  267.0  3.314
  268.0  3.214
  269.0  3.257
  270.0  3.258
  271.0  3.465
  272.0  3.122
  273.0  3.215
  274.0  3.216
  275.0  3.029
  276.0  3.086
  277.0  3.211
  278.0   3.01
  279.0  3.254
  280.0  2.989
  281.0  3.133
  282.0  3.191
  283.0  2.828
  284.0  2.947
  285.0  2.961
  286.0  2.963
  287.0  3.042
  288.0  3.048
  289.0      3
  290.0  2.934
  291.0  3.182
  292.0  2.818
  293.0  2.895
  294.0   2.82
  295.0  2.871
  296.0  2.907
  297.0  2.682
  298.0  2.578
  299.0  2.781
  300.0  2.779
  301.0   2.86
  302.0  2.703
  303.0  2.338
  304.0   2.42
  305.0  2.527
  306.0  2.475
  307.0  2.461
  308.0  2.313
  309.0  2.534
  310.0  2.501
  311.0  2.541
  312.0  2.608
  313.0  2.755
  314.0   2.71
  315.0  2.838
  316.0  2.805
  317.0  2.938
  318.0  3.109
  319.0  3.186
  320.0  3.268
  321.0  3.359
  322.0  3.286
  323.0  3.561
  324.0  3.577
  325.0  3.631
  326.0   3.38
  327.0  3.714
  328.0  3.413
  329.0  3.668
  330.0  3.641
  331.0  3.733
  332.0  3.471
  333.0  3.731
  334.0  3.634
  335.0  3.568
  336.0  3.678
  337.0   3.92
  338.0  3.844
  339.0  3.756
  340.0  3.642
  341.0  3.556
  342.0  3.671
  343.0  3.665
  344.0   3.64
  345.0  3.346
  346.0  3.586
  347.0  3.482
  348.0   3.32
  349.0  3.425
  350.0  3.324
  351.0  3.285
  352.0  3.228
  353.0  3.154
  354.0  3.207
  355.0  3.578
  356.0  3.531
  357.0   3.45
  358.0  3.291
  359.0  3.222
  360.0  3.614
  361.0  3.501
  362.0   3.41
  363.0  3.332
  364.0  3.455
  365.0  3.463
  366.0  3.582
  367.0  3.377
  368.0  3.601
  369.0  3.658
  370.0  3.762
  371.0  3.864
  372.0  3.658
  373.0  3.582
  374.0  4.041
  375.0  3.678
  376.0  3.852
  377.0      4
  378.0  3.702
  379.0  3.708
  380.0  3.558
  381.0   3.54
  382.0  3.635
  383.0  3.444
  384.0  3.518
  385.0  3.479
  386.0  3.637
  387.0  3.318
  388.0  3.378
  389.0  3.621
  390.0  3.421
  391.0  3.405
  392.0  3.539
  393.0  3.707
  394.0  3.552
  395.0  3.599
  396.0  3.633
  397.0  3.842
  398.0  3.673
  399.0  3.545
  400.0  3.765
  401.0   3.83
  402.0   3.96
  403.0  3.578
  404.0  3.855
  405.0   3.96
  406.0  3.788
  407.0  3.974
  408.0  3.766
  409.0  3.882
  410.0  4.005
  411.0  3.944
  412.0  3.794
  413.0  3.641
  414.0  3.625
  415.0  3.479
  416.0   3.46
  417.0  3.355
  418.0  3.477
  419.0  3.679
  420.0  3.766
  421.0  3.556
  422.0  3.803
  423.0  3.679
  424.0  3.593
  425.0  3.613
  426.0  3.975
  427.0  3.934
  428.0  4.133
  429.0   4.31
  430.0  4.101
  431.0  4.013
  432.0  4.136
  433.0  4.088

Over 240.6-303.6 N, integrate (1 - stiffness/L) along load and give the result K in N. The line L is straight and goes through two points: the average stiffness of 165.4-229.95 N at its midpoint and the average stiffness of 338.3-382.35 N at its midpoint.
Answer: 8.72 N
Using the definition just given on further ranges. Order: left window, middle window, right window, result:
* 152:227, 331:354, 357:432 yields 0.92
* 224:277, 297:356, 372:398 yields 4.93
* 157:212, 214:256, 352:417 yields 3.34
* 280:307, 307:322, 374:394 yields 0.94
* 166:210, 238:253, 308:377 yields 1.03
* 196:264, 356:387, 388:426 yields 0.53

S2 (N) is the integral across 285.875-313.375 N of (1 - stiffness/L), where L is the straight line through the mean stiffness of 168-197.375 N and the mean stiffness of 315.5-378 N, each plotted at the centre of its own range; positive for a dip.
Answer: 6.5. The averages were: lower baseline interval 3.68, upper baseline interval 3.52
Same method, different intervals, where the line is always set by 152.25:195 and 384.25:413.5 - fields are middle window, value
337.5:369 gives 2.02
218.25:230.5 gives 0.77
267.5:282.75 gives 2.33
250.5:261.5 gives 1.49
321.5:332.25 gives 0.48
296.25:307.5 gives 3.39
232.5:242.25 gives 0.92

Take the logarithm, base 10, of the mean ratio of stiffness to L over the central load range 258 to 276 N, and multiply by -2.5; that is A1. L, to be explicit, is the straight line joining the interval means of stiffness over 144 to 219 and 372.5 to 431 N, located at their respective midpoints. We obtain 0.166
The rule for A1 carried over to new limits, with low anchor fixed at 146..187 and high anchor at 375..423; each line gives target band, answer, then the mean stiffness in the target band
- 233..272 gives 0.14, 3.31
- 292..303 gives 0.33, 2.77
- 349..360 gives 0.11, 3.34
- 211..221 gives 0.08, 3.52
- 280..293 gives 0.24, 3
